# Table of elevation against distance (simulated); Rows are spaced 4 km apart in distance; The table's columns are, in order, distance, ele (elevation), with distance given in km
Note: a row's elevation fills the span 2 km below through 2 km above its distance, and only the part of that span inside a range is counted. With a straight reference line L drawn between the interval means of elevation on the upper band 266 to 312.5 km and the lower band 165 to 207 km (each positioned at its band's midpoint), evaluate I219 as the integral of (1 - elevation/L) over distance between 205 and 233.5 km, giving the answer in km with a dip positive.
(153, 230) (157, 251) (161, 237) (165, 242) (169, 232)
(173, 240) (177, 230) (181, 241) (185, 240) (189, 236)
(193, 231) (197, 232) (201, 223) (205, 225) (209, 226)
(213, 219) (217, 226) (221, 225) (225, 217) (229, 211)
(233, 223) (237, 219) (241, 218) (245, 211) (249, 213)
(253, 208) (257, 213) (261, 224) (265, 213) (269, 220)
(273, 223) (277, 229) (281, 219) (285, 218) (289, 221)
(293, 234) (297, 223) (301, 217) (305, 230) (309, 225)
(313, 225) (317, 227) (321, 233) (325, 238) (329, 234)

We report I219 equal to 1.1 km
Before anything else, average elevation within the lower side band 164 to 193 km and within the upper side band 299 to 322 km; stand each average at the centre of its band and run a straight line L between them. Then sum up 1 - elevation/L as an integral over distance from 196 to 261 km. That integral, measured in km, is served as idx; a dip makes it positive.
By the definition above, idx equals 3.7 km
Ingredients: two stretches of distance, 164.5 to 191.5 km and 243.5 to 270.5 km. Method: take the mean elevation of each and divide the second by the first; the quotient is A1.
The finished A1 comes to 0.91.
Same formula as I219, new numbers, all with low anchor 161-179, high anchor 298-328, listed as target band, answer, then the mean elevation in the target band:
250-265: 1.1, 215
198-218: 0.8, 224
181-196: -0.1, 236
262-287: 1.0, 220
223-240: 1.1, 218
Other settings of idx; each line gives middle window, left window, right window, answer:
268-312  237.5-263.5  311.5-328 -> 0.1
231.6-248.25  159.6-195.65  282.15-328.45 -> 1.0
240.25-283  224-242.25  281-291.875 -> 0.4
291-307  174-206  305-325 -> 0.2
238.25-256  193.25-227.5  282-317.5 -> 0.9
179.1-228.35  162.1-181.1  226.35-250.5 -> -0.3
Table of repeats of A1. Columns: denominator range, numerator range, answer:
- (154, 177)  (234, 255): 0.90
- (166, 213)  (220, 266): 0.93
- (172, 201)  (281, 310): 0.95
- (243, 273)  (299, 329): 1.06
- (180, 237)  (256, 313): 0.98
